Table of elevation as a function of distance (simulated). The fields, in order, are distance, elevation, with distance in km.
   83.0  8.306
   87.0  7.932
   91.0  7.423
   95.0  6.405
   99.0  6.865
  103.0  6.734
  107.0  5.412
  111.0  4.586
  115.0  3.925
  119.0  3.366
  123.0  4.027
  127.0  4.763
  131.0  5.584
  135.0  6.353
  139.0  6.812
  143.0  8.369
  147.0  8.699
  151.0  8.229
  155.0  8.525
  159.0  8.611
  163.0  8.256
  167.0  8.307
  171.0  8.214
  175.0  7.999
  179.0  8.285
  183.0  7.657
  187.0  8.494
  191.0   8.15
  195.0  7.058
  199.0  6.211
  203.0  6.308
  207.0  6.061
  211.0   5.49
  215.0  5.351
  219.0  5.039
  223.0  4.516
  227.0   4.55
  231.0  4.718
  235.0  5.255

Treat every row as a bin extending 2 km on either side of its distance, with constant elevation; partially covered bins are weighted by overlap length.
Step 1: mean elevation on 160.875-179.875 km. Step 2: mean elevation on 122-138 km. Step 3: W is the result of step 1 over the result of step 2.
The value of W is 1.53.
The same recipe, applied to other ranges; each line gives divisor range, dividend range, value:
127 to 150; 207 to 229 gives 0.73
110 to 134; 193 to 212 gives 1.41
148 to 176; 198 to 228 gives 0.65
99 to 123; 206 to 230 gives 1.04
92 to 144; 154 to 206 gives 1.39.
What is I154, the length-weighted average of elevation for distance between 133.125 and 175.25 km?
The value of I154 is 8.04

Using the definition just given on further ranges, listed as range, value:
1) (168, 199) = 7.88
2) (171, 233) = 6.45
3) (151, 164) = 8.44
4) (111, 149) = 5.7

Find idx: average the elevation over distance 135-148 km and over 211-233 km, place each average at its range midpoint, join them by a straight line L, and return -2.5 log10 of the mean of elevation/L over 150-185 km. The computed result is -0.214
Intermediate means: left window 7.66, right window 4.89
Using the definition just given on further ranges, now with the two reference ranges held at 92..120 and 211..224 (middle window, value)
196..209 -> -0.21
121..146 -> -0.14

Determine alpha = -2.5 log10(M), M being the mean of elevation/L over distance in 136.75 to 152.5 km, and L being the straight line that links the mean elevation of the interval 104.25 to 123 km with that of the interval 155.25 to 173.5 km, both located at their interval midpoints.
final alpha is -0.17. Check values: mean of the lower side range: 4.39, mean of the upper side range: 8.35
